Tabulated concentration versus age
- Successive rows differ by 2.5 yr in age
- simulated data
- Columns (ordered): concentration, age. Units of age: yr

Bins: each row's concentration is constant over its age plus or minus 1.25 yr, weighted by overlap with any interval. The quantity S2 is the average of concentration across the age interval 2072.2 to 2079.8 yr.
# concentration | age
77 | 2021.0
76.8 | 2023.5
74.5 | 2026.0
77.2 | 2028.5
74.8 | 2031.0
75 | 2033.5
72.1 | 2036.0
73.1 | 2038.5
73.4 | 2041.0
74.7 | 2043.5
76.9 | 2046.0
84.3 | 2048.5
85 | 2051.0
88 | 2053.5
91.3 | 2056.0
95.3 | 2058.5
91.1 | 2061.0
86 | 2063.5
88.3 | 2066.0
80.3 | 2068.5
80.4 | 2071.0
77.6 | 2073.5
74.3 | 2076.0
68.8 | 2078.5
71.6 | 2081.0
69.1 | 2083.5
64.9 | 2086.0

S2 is 73.6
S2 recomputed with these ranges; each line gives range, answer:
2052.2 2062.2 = 91.4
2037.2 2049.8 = 76.5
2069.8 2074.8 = 78.9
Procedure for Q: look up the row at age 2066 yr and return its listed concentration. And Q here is 88.3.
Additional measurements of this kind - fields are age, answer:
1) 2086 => 64.9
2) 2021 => 77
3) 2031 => 74.8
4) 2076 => 74.3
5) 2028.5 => 77.2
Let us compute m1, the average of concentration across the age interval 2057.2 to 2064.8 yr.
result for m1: 90.8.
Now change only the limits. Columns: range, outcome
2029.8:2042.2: 73.7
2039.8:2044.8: 74.1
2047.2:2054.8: 85.7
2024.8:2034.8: 75.4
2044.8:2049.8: 80.7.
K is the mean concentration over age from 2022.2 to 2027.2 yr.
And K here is 75.7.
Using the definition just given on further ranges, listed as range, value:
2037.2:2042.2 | 73.2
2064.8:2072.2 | 83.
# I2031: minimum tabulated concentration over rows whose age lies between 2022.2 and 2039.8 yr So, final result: 72.1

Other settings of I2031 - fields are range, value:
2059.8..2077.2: 74.3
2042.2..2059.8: 74.7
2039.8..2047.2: 73.4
